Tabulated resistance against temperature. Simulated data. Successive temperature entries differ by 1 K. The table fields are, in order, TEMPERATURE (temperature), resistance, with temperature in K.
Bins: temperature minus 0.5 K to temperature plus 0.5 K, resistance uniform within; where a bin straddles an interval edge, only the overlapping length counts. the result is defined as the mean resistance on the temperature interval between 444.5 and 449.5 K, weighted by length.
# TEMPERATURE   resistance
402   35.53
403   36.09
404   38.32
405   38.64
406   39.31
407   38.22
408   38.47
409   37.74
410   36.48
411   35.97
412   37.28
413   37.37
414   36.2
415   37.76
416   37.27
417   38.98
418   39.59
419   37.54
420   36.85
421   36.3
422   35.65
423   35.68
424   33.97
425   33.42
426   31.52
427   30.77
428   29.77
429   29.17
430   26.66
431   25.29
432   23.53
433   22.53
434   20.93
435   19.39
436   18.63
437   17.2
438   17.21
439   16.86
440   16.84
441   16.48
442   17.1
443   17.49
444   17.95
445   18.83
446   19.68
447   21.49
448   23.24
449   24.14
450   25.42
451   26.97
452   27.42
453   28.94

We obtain 21.5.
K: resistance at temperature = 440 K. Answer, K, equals 16.84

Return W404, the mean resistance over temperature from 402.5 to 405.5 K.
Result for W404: 37.7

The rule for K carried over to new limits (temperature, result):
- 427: 30.77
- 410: 36.48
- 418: 39.59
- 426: 31.52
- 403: 36.09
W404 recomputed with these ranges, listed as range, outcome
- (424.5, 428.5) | 31.4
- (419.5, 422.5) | 36.3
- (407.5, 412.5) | 37.2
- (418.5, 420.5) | 37.2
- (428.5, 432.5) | 26.2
